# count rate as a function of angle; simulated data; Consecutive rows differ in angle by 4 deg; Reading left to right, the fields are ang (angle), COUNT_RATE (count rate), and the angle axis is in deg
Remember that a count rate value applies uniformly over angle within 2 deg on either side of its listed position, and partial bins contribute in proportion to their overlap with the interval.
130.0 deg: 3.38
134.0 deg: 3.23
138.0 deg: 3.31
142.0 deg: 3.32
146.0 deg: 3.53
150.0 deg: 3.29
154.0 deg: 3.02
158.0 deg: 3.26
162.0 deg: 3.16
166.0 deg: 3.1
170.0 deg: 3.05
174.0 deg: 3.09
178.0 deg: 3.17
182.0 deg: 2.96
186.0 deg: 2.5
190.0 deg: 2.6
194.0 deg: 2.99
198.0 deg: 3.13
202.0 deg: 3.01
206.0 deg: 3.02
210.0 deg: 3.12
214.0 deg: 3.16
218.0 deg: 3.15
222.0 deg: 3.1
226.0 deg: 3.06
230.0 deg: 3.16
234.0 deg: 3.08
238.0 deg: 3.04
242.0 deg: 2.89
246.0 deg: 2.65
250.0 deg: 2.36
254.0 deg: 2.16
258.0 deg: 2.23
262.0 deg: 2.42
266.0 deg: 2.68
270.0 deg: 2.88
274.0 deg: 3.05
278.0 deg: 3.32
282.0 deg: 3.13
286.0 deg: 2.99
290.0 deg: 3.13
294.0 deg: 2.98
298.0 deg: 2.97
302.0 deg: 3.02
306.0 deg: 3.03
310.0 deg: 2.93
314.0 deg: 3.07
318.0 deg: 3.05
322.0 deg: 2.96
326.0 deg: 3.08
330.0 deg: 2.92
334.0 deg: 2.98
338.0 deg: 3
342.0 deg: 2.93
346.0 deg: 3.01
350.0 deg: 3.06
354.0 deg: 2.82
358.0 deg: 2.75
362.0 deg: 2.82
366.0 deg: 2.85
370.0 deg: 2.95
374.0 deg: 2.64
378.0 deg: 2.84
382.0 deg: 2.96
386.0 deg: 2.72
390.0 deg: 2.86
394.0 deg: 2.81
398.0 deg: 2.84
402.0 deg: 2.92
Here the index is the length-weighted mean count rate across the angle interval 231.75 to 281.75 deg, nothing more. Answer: 2.75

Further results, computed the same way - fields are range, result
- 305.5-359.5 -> 2.97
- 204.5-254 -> 2.95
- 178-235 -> 3.01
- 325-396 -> 2.89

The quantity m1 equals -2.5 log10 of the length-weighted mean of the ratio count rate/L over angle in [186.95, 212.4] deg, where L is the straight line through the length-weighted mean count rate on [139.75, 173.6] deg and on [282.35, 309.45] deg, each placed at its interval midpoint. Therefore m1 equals 0.07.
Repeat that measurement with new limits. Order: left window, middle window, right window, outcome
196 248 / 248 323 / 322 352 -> 0.06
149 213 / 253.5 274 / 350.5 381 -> 0.15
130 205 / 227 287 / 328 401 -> 0.07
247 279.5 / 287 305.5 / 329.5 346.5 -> -0.09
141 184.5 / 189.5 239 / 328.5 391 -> 0.01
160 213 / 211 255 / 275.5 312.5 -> 0.04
